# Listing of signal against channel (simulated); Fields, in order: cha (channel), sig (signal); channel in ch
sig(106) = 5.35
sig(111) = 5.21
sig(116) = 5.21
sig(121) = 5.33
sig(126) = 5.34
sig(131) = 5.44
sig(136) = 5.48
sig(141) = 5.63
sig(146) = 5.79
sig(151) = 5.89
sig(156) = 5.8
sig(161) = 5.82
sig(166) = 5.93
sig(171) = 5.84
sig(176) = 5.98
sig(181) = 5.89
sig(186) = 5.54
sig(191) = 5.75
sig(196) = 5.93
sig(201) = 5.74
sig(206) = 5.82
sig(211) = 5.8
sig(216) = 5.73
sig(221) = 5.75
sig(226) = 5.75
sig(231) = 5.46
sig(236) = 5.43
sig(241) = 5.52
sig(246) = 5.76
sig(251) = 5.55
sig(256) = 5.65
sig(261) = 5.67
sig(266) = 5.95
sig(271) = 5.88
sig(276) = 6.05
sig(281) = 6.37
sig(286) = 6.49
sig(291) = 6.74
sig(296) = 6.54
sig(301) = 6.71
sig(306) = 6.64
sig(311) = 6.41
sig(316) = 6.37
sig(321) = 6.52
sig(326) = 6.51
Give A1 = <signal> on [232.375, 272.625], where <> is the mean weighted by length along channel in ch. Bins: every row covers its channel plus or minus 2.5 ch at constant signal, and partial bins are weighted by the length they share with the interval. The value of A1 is 5.67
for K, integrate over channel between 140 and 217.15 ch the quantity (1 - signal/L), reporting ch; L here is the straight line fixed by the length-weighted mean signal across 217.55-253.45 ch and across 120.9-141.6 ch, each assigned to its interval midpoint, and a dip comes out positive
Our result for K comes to -4.1 ch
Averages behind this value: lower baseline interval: 5.44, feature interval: 5.81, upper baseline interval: 5.61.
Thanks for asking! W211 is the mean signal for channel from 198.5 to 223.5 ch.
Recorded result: 5.77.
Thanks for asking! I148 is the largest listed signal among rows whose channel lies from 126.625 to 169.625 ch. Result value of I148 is 5.93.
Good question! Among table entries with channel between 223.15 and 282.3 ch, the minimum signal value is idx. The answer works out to 5.43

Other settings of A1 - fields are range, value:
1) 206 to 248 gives 5.66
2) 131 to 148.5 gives 5.61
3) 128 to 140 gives 5.48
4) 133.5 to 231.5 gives 5.77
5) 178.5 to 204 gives 5.77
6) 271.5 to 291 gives 6.32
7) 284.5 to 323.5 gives 6.55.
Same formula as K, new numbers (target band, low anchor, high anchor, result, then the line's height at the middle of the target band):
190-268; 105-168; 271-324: 4.7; 6.07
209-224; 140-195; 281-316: 0.8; 6.09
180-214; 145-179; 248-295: 0.9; 5.93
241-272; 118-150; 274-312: 2.8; 6.28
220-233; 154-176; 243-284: 0.5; 5.86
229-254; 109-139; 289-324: 2.4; 6.12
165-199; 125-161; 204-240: -1.0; 5.66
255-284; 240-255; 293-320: 0.1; 5.96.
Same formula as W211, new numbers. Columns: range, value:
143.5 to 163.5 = 5.83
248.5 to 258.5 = 5.6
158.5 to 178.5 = 5.89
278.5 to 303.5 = 6.57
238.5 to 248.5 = 5.64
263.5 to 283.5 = 6.06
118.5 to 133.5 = 5.37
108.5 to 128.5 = 5.27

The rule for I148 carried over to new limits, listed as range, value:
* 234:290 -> 6.49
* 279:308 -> 6.74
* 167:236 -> 5.98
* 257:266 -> 5.95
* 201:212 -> 5.82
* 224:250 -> 5.76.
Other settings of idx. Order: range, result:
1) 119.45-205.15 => 5.33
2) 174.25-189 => 5.54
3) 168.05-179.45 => 5.84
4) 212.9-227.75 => 5.73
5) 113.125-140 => 5.21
